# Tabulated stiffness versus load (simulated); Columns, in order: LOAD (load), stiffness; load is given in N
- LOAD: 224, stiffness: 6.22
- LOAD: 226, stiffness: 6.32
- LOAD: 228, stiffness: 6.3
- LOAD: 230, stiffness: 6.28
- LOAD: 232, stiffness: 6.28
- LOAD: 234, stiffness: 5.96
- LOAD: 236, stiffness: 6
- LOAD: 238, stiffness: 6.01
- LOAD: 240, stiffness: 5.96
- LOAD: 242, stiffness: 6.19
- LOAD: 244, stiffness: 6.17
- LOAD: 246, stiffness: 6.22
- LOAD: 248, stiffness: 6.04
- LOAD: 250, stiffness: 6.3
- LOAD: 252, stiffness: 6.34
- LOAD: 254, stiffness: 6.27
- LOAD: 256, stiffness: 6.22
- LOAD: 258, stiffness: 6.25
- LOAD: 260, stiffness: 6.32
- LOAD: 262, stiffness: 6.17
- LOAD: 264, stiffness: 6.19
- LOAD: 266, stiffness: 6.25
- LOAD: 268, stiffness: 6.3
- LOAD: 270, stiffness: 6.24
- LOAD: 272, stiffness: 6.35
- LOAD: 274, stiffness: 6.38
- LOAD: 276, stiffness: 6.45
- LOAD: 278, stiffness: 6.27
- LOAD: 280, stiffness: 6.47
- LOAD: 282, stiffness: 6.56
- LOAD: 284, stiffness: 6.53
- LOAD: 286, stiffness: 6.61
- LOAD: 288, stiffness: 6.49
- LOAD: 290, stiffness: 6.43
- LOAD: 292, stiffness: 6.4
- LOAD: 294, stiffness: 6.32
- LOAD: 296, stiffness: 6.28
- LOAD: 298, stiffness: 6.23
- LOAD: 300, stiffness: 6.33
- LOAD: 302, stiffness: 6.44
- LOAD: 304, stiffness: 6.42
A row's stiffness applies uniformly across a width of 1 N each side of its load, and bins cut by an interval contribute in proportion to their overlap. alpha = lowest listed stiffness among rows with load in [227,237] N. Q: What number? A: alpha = 5.96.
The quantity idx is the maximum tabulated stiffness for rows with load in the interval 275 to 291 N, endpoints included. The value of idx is 6.61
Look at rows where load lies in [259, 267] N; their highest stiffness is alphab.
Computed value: 6.32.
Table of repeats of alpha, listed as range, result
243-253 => 6.04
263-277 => 6.19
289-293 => 6.4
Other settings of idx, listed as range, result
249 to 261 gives 6.34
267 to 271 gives 6.3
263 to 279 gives 6.45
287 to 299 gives 6.49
